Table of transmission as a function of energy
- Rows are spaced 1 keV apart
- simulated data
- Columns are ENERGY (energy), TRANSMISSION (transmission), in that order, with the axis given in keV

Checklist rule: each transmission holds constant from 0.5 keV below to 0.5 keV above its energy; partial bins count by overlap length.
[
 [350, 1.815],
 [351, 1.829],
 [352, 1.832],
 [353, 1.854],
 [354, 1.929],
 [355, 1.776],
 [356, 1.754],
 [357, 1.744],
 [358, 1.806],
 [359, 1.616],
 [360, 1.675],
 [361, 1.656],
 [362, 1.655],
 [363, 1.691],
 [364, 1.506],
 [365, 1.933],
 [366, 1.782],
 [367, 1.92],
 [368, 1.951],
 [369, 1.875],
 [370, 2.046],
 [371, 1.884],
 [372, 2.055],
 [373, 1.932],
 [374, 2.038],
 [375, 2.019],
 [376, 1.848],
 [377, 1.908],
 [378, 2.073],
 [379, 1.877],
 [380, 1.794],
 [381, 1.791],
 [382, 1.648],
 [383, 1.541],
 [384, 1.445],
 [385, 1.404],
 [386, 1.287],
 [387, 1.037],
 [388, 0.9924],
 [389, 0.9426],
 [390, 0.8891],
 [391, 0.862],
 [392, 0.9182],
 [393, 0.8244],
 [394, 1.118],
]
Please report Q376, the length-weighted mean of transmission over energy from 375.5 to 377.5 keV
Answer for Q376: 1.88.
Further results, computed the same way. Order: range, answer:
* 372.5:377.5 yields 1.95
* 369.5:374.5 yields 1.99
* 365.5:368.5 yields 1.88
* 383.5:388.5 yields 1.23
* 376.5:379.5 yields 1.95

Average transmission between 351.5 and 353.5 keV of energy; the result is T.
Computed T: 1.84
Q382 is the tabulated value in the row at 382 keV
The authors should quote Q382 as 1.648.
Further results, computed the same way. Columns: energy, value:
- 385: 1.404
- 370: 2.046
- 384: 1.445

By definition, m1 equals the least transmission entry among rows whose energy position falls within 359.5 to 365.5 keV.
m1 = 1.506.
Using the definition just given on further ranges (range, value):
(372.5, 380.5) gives 1.794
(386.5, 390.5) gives 0.8891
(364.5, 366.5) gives 1.782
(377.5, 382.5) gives 1.648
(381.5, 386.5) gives 1.287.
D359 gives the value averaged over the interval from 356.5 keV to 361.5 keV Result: 1.7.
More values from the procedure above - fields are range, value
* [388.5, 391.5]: 0.898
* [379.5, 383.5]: 1.69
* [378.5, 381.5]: 1.82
